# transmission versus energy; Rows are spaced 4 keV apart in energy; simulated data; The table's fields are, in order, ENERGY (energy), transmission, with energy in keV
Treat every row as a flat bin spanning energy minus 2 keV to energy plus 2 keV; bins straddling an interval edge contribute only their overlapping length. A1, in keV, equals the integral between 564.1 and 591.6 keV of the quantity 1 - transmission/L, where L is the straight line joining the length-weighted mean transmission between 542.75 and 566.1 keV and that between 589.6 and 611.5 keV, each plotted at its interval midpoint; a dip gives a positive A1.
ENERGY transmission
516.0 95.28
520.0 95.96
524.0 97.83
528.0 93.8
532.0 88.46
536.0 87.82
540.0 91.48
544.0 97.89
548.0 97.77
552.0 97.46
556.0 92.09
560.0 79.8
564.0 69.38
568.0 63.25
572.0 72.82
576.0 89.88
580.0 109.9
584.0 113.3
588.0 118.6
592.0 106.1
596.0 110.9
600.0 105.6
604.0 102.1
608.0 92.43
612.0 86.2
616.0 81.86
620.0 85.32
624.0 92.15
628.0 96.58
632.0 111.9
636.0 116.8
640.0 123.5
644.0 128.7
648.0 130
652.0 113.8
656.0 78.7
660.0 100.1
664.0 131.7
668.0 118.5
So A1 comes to 0.7 keV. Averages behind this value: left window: 88.7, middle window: 93.5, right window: 103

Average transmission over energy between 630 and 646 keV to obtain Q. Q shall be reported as 120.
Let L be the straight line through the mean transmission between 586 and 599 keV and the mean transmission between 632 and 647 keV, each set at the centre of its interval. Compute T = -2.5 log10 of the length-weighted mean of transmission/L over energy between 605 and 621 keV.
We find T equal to 0.31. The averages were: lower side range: 111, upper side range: 122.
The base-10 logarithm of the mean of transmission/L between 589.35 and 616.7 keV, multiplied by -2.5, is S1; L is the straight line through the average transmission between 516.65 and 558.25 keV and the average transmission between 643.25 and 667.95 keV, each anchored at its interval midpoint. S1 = 0.06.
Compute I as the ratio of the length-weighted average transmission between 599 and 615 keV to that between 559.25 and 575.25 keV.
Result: 1.32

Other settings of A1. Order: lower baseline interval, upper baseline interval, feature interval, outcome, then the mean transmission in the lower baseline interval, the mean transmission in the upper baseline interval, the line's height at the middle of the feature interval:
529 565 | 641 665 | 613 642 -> 1.98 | 89.8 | 113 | 108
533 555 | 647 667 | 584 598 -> -1.57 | 94.1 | 110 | 101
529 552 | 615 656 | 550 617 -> 3.91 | 93.1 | 107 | 99.5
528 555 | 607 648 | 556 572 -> 3.70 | 93.5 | 103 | 96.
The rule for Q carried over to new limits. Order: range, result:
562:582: 81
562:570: 66.3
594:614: 99.4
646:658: 108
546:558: 95.8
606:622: 86.5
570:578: 81.3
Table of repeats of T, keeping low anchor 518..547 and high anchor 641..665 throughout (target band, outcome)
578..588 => -0.112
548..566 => 0.134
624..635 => 0.066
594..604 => -0.025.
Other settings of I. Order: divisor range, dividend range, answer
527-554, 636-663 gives 1.21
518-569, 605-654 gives 1.18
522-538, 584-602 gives 1.20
